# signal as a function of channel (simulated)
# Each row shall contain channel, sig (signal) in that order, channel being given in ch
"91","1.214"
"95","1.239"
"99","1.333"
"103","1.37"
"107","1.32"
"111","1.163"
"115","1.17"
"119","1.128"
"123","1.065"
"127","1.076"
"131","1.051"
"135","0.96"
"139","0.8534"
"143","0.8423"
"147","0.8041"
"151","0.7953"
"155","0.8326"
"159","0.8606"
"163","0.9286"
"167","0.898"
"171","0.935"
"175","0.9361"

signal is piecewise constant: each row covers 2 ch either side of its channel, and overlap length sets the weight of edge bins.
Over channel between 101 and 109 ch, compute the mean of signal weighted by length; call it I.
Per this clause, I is 1.35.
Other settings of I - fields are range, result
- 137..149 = 0.833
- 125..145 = 0.957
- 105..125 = 1.17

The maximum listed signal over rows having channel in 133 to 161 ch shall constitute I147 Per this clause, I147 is 0.96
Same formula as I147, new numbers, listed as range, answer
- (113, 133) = 1.17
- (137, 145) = 0.8534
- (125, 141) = 1.076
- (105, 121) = 1.32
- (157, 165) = 0.9286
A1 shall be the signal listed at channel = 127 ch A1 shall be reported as 1.076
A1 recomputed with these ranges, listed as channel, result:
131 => 1.051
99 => 1.333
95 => 1.239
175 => 0.9361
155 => 0.8326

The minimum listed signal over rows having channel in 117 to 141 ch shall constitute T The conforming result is 0.8534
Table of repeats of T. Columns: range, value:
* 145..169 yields 0.7953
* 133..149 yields 0.8041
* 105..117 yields 1.163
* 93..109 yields 1.239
